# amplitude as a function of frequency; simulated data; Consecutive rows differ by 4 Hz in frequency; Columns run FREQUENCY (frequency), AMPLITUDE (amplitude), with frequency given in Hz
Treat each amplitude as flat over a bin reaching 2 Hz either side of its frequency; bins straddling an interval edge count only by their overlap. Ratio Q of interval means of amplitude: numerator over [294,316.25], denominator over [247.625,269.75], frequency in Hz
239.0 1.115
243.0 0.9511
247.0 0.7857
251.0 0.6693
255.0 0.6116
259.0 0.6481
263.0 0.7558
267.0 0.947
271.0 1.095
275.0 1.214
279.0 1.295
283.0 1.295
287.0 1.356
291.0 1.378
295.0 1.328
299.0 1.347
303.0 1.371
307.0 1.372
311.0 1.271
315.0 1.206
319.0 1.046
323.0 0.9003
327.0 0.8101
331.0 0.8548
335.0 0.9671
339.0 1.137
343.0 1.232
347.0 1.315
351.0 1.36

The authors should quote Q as 1.78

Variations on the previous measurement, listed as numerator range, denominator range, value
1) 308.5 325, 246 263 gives 1.63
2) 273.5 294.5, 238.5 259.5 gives 1.67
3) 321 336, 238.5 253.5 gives 1.03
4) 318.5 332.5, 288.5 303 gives 0.66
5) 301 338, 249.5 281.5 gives 1.19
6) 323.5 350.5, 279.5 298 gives 0.79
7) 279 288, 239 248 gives 1.41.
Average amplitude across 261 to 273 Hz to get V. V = 0.933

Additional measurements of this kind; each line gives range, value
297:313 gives 1.34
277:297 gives 1.33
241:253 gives 0.802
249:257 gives 0.64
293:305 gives 1.35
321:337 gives 0.883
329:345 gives 1.05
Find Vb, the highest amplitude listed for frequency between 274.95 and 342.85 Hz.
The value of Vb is 1.378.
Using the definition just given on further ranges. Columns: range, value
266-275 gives 1.214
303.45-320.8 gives 1.372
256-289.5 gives 1.356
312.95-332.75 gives 1.206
